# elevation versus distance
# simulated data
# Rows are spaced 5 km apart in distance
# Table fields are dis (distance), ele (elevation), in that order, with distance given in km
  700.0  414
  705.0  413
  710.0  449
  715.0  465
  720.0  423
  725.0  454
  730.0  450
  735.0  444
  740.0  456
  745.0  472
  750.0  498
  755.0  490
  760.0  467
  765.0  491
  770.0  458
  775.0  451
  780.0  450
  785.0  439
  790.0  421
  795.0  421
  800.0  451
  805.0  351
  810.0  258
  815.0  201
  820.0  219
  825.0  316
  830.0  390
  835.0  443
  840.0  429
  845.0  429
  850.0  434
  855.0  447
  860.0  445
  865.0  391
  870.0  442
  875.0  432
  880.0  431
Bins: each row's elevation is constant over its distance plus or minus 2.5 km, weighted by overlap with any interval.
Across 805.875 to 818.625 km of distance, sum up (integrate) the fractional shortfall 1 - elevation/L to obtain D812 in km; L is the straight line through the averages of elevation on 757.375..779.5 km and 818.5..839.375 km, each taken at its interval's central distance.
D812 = 4.71 km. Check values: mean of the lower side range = 465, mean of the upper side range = 356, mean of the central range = 244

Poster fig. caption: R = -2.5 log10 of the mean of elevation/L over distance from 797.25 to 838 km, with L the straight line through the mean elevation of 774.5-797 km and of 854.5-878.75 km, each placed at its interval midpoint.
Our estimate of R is 0.29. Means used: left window 435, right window 430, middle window 330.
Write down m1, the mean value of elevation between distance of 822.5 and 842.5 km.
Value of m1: 394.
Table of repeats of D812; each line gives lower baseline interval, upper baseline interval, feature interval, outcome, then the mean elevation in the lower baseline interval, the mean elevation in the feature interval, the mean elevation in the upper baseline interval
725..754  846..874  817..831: 4.6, 464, 296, 432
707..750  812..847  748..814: -4.9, 454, 429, 344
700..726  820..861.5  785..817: 4.3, 437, 360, 404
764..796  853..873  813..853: 6.9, 446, 361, 431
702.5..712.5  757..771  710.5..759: -1.0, 431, 461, 474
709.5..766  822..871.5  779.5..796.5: 0.4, 463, 431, 414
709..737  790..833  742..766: -4.5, 447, 483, 333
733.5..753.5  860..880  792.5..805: 0.9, 470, 419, 426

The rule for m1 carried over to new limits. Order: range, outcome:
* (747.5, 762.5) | 485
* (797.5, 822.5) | 296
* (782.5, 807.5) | 417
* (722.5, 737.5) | 449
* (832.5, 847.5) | 434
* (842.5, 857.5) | 437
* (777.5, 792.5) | 437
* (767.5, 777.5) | 454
